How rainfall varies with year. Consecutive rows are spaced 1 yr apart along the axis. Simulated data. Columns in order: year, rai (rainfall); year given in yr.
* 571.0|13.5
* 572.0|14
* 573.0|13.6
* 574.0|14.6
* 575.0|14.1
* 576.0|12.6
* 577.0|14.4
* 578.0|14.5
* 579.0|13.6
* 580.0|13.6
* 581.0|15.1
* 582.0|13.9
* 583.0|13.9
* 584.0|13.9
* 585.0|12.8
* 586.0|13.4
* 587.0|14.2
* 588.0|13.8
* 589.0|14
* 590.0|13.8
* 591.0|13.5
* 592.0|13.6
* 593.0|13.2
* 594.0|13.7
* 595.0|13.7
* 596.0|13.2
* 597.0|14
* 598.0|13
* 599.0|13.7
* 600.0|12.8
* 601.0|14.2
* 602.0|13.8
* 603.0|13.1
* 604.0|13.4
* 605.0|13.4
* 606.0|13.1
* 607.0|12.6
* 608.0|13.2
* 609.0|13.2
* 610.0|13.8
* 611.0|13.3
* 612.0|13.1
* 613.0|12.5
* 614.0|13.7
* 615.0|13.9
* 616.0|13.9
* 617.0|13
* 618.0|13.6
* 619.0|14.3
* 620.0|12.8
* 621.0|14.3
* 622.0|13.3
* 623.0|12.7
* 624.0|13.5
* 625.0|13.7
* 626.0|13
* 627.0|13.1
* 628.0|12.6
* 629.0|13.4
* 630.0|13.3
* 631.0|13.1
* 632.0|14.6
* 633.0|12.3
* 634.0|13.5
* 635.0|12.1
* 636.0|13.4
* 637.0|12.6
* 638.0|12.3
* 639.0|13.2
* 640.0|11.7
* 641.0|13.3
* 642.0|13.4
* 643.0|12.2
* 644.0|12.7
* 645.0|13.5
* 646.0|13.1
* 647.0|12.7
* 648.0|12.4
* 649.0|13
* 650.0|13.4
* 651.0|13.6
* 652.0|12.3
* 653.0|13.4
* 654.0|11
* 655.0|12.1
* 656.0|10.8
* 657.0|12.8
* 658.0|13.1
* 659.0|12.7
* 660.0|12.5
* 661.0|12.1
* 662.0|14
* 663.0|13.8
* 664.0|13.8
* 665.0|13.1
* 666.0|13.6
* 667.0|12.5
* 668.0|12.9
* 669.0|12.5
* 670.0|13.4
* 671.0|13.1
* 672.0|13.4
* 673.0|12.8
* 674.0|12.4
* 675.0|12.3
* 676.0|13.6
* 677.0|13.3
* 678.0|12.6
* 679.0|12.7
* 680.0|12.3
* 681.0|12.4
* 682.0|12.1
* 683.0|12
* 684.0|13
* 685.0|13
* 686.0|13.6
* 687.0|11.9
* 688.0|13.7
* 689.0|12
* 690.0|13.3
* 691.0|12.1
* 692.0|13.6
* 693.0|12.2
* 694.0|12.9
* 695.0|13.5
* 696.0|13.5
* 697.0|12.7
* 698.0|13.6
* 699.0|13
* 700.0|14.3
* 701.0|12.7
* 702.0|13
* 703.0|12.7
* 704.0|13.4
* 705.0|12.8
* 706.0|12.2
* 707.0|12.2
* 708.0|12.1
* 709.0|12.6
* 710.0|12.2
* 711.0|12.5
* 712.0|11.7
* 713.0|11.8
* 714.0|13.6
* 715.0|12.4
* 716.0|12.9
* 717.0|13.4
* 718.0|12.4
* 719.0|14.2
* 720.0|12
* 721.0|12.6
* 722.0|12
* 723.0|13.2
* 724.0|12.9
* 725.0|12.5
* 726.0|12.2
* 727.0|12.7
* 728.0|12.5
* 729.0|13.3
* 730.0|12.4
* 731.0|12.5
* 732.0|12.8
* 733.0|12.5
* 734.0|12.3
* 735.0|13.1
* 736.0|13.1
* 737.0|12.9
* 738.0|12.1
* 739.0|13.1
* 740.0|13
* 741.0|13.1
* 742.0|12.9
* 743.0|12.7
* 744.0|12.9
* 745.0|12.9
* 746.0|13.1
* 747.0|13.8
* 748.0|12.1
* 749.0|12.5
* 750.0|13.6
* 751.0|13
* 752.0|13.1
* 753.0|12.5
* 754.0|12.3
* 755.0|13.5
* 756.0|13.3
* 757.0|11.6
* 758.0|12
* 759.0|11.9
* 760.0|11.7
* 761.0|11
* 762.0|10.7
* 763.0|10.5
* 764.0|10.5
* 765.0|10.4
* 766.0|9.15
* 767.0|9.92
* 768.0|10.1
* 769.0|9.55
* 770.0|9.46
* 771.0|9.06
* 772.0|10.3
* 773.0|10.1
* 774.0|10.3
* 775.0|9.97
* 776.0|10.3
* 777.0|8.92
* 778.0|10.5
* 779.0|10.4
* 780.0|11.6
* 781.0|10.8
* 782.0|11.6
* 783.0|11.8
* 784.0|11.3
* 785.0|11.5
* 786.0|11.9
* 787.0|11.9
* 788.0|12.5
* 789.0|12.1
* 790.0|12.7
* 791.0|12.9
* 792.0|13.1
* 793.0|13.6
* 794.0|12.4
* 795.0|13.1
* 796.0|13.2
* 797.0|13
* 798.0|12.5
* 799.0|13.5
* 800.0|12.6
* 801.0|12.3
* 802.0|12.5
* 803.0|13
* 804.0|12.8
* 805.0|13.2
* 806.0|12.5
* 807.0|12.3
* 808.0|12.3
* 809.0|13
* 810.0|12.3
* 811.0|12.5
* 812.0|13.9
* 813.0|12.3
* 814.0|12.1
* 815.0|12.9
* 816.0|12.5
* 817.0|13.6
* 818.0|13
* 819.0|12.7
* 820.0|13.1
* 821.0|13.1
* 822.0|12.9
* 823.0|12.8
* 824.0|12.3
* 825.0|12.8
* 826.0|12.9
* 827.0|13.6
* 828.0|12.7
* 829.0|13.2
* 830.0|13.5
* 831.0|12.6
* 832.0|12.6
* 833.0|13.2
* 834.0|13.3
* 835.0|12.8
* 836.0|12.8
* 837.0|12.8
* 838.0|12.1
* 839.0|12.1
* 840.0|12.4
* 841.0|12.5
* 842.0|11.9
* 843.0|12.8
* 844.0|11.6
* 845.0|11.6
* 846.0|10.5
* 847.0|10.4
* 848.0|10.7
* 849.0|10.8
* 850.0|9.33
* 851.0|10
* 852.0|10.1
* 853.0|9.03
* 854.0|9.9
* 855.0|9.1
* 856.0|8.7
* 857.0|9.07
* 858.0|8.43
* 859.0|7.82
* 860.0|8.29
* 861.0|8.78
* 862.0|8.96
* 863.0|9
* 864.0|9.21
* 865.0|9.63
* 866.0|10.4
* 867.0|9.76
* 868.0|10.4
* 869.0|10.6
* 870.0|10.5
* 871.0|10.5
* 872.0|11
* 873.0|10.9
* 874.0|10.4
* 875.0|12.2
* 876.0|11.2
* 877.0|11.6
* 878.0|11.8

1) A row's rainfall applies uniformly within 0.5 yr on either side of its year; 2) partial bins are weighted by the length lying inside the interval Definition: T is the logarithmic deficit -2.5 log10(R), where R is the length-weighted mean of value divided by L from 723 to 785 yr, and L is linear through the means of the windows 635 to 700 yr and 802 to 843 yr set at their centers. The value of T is 0.09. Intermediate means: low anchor 12.8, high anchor 12.8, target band 11.8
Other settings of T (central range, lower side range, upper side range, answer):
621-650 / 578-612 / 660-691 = 0.017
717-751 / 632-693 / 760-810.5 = -0.064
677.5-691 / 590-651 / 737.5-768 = 0.005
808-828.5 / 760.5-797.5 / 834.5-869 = -0.193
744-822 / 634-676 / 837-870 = -0.080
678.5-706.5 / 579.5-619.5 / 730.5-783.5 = -0.036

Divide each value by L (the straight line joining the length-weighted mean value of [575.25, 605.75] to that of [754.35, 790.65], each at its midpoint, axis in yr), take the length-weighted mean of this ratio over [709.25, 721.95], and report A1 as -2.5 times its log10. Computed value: -0.07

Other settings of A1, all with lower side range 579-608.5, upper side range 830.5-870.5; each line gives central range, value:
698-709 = -0.046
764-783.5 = 0.130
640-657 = 0.025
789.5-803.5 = -0.145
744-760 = -0.083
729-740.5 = -0.067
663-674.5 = -0.030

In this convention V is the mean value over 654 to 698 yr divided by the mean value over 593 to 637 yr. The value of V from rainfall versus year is 0.96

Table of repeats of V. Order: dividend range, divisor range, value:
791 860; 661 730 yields 0.94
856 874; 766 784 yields 0.93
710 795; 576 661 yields 0.91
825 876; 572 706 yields 0.83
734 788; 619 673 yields 0.90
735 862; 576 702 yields 0.90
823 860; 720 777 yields 0.96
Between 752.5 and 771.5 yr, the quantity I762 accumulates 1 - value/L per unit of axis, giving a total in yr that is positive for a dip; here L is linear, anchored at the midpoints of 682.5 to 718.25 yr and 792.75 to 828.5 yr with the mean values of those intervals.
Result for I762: 2.7 yr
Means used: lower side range 12.8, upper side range 12.8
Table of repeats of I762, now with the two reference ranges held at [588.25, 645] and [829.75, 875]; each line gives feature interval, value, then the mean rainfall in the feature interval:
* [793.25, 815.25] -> -2.9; 12.7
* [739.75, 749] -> -0.8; 12.9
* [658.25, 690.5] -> -0.6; 12.9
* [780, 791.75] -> -0.5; 11.9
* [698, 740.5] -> -1.9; 12.7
